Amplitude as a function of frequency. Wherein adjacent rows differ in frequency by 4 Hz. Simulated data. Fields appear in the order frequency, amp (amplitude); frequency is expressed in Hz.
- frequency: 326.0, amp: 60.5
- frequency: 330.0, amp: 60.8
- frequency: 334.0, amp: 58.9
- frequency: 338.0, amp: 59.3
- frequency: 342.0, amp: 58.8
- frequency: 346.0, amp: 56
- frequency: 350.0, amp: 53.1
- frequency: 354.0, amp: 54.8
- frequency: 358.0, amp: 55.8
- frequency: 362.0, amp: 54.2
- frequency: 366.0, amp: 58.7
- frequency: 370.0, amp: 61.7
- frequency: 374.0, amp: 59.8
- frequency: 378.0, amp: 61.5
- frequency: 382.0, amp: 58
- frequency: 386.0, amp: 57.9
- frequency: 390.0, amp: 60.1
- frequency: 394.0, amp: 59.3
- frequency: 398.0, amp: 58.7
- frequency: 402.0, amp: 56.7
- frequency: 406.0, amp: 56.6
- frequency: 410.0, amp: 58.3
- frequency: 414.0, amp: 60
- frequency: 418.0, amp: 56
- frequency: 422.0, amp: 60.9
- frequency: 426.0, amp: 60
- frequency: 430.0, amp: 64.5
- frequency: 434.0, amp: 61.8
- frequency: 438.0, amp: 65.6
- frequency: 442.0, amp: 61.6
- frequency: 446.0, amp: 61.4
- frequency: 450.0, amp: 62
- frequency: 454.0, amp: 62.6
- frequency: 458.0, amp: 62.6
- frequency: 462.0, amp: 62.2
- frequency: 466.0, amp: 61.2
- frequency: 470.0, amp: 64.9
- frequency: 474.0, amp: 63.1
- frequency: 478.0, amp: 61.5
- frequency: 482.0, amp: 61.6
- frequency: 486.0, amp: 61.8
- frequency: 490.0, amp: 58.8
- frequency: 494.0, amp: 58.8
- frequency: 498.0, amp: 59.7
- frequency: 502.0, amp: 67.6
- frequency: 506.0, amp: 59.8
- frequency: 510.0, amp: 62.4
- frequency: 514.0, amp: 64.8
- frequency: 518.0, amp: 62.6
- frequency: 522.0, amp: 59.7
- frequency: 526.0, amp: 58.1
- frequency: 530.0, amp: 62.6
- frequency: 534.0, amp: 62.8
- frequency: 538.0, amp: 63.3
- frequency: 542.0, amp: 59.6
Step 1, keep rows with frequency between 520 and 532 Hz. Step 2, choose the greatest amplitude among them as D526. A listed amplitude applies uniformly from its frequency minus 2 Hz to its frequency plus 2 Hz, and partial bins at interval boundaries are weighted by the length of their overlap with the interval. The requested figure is 62.6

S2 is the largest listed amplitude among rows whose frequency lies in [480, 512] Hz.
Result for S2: 67.6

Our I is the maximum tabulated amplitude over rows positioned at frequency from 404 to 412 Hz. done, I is 58.3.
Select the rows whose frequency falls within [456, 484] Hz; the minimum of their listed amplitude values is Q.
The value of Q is 61.2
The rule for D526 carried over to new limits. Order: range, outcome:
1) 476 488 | 61.8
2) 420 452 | 65.6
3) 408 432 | 64.5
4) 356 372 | 61.7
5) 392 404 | 59.3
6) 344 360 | 56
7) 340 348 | 58.8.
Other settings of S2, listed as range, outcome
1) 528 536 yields 62.8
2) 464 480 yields 64.9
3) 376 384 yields 61.5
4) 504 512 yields 62.4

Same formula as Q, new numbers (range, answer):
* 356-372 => 54.2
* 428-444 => 61.6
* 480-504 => 58.8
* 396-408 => 56.6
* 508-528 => 58.1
